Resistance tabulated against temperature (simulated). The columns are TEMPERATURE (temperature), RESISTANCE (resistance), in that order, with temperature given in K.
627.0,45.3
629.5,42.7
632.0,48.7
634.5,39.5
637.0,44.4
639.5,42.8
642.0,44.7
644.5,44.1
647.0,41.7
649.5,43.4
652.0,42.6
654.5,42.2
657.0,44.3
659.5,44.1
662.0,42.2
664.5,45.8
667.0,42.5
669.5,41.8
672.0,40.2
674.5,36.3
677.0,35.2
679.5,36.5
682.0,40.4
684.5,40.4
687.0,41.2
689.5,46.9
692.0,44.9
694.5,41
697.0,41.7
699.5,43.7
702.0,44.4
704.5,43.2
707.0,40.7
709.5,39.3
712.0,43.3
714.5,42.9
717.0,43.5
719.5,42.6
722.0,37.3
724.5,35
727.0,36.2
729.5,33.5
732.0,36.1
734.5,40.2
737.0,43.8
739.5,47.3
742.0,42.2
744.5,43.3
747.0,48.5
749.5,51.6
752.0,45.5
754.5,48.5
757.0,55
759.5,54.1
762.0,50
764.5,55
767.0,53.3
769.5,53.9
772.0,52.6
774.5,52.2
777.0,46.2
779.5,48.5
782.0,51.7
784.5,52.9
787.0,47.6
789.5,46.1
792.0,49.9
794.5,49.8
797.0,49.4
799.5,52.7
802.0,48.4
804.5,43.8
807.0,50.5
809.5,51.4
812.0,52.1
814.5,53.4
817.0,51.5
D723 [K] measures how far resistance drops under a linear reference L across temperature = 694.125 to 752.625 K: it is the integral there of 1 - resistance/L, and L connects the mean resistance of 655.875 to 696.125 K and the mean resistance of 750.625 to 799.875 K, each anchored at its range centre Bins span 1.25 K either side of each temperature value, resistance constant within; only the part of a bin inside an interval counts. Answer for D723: 5.0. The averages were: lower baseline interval 41.5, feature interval 41.9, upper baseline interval 50.7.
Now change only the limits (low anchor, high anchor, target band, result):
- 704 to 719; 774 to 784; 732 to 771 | -1.45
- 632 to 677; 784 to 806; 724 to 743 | 2.75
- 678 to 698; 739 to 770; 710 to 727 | 1.85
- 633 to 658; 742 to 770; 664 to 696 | 3.11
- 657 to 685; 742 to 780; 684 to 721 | 1.13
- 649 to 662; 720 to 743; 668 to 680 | 1.15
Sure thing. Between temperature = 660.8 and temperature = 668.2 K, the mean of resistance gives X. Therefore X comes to 43.5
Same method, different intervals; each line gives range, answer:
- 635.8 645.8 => 44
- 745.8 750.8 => 50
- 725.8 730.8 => 34.8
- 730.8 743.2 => 41.9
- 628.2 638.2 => 43.8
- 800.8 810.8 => 48.5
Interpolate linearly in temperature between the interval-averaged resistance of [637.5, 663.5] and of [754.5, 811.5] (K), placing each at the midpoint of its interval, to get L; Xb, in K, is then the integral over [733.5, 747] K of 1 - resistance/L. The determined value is 1.2 K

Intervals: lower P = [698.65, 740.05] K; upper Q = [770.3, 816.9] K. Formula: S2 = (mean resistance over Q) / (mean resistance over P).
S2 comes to 1.23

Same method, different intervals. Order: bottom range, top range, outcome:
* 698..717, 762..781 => 1.21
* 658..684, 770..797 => 1.23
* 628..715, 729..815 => 1.15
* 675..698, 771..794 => 1.22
